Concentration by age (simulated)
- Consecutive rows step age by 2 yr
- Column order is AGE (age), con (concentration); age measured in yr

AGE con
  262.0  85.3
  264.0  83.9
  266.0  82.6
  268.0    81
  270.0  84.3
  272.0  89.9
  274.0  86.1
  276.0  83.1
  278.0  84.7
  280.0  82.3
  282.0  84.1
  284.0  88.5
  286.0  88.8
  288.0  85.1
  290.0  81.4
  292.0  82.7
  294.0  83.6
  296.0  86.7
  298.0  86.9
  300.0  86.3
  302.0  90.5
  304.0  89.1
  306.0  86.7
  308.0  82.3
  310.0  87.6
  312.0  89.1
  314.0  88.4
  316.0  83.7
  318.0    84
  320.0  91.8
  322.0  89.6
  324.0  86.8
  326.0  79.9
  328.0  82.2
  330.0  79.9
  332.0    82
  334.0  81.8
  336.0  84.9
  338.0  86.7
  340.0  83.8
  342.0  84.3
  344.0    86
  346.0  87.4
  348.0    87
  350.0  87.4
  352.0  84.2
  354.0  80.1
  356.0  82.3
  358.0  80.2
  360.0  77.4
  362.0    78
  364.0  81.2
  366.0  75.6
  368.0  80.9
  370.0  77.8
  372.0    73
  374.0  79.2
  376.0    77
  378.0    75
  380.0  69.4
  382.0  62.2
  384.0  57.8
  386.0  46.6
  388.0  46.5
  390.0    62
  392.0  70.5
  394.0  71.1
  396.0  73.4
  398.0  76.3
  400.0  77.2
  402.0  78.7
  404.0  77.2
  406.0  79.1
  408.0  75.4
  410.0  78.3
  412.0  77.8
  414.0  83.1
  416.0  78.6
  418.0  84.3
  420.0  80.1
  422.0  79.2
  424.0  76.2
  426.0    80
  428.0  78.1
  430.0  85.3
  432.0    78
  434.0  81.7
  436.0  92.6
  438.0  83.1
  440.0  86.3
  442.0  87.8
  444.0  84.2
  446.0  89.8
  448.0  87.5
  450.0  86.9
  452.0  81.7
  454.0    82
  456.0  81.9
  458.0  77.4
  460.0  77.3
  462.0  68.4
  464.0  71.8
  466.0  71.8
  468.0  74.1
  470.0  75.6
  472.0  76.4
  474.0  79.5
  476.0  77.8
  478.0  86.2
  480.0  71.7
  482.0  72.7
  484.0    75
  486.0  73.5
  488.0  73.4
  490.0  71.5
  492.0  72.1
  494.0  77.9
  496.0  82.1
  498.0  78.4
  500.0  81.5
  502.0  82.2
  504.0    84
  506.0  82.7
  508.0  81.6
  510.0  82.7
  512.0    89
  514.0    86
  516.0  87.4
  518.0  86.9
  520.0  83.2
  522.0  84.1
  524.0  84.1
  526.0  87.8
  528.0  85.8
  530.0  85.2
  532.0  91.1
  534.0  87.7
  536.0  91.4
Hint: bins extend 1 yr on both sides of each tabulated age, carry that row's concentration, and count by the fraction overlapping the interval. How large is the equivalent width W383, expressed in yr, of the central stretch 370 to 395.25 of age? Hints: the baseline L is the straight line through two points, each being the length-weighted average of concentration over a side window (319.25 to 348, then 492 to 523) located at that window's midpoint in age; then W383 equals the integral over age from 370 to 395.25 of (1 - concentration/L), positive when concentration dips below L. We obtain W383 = 5.4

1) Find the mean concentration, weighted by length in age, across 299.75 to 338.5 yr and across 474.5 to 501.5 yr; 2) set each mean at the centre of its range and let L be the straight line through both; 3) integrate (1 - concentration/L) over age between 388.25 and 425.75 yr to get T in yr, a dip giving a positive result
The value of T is 2.2 yr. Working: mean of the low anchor 85.6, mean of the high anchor 76.6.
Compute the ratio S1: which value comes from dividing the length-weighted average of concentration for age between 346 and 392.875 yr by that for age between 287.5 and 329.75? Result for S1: 0.86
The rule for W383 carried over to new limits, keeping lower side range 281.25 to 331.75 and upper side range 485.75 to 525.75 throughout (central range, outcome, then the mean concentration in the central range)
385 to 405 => 3.8 yr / 68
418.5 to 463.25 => 0.5 yr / 82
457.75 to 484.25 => 2.2 yr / 75.4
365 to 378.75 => 1.2 yr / 77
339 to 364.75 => 0.5 yr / 83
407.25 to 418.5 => 0.5 yr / 79.5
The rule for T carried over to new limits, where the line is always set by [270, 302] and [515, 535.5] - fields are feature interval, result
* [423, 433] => 0.8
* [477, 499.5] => 2.7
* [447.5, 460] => 0.6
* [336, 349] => 0.0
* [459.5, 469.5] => 1.6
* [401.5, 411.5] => 1.0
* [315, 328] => 0.0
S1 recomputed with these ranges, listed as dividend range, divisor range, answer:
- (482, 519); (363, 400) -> 1.15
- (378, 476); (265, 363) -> 0.90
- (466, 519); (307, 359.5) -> 0.93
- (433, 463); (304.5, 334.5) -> 0.98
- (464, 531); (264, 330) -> 0.94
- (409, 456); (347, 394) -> 1.13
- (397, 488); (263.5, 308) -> 0.93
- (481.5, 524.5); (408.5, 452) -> 0.97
